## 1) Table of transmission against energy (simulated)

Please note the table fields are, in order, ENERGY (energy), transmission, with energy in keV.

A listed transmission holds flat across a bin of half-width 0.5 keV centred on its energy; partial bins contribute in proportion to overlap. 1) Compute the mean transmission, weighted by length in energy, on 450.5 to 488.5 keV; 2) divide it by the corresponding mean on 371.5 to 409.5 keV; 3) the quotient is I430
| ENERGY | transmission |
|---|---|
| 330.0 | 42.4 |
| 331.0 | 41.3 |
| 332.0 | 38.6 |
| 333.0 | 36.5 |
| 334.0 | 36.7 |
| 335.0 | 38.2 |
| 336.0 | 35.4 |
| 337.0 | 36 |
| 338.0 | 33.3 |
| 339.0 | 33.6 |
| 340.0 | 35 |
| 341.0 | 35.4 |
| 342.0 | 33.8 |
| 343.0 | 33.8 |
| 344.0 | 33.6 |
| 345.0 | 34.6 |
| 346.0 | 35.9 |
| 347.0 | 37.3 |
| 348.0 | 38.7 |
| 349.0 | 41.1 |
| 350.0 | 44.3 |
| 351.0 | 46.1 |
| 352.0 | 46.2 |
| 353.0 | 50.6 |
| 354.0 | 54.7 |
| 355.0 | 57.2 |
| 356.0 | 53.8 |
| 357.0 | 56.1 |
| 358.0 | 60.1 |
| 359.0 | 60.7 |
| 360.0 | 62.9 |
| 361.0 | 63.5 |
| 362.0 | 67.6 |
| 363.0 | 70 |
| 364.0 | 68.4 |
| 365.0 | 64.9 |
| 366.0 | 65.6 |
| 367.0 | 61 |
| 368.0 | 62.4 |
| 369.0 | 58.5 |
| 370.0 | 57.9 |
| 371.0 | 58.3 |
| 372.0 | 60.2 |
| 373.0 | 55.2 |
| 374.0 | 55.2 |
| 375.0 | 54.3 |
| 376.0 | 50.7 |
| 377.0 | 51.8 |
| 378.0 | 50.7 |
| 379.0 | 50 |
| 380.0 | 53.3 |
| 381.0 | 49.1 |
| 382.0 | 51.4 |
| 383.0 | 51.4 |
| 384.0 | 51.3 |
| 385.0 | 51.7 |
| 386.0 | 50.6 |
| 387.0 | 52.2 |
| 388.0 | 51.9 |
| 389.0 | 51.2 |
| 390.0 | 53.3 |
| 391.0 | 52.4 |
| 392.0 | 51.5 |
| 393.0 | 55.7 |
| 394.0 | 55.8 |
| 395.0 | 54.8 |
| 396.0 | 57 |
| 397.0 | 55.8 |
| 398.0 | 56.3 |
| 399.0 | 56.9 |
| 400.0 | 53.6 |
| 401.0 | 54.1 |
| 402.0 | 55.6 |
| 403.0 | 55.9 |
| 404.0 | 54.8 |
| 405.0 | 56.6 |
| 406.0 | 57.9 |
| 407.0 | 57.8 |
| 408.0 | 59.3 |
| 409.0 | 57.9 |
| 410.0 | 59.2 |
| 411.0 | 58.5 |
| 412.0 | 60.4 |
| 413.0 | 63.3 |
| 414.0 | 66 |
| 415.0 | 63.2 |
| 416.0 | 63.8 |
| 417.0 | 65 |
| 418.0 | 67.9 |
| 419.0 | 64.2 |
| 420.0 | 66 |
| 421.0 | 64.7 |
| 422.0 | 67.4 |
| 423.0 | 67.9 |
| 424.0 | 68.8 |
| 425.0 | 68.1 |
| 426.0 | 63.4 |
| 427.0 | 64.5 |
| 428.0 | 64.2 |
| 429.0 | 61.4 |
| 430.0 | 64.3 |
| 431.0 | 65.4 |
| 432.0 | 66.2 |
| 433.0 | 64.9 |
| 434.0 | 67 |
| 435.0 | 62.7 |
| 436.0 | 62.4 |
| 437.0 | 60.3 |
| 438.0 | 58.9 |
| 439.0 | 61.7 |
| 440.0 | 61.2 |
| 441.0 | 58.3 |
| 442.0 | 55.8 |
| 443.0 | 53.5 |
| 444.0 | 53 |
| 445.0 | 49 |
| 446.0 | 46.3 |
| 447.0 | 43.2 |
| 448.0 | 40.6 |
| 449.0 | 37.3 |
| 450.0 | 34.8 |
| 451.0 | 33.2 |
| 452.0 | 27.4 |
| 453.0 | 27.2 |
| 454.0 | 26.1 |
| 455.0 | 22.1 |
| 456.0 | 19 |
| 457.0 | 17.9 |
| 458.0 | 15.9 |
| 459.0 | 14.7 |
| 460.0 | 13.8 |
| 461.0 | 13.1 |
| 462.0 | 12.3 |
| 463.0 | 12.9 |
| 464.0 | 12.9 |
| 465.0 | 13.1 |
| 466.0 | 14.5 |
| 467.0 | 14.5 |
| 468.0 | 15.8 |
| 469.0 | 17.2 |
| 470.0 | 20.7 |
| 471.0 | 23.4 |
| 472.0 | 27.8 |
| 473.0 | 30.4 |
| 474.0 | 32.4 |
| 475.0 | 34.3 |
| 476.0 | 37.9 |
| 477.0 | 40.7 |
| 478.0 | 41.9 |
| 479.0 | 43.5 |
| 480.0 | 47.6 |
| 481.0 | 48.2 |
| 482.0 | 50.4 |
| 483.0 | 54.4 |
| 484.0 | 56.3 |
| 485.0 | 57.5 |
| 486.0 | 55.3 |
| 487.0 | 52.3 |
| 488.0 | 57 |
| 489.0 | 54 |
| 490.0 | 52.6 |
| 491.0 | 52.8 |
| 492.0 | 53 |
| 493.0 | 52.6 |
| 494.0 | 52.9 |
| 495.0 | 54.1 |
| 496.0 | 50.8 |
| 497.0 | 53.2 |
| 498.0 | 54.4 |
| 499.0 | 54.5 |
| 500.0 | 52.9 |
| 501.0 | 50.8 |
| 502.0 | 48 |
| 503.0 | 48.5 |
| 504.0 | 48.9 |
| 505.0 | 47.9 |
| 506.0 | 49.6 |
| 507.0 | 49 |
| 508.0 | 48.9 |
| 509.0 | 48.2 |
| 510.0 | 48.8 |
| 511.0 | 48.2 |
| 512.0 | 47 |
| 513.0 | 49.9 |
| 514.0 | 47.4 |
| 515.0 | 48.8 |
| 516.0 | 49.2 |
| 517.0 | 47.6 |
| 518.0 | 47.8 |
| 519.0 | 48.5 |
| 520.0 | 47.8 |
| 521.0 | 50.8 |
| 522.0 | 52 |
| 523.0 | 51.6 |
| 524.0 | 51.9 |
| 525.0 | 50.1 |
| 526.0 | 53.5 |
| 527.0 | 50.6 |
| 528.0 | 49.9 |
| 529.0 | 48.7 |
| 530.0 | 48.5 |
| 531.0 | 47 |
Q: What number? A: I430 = 0.6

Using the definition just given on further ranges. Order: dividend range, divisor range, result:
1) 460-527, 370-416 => 0.78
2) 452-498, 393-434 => 0.57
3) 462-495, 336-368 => 0.78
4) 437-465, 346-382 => 0.62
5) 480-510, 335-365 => 1.10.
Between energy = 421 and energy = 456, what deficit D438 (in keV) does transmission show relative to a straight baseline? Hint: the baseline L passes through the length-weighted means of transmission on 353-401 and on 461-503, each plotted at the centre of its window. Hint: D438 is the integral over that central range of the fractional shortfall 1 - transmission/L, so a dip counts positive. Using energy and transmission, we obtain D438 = -4.6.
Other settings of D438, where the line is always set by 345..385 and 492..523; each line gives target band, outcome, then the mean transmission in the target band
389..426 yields -4.6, 59.6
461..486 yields 9.4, 31.8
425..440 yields -3.2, 63.5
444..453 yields 2.2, 39.1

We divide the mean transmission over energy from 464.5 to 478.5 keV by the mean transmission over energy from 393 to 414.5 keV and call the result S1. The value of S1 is 0.5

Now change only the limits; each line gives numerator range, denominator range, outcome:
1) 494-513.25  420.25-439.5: 0.78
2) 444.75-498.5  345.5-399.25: 0.66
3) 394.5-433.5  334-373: 1.24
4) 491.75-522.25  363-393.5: 0.90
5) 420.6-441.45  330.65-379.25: 1.30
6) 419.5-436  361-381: 1.11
